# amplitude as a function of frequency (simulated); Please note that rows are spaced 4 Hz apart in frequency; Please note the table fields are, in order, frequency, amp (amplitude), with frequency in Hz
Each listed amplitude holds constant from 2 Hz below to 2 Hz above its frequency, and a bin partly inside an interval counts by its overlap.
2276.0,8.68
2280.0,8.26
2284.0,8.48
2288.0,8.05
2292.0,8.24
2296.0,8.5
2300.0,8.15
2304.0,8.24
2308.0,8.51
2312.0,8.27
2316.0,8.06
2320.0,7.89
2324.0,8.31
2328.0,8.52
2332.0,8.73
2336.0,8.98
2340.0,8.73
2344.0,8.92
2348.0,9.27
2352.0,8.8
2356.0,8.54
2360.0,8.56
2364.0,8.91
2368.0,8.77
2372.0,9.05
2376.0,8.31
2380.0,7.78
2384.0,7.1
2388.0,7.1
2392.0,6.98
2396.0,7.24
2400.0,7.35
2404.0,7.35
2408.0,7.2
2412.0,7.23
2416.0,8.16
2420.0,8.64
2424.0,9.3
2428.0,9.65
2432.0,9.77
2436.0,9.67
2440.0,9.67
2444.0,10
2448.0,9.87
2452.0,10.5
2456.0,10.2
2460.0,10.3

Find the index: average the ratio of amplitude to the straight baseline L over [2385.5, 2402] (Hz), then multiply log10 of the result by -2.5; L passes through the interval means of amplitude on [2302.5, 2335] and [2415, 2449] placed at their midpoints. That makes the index 0.26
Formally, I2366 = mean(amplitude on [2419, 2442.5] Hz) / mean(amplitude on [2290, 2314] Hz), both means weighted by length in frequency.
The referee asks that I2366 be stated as 1.1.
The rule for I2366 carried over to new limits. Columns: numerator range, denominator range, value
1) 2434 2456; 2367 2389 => 1.24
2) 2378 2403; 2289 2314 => 0.87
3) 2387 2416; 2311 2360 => 0.85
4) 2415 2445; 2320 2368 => 1.08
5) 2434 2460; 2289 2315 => 1.21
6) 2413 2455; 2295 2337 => 1.13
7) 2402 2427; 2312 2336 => 0.96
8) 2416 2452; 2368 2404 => 1.25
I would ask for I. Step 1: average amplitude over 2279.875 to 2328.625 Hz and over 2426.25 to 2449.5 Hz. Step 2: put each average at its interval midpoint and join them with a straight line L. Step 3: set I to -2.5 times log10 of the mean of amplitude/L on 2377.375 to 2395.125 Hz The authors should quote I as 0.25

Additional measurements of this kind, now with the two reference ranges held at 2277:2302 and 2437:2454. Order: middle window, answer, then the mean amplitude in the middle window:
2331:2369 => 0.02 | 8.82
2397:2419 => 0.27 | 7.5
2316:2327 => 0.07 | 8.13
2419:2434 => 0.05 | 9.39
